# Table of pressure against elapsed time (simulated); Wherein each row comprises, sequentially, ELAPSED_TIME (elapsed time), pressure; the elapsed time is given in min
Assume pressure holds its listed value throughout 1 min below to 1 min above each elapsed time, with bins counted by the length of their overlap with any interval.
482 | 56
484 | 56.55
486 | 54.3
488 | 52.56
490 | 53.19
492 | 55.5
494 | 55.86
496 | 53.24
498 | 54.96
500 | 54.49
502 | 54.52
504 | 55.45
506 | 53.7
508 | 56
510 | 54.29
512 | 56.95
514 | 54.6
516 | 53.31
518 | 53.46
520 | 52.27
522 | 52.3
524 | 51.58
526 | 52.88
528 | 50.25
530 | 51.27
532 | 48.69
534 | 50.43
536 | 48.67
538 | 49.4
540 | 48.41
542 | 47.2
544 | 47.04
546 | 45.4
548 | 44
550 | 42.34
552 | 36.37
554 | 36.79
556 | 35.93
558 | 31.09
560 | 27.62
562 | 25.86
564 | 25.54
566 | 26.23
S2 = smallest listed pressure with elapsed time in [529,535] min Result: 48.69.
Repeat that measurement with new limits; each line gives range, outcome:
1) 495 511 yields 53.24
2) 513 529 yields 50.25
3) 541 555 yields 36.37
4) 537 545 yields 47.04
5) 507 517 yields 53.31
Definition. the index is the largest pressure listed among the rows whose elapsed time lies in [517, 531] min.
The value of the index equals 53.46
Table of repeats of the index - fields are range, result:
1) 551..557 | 36.79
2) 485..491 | 54.3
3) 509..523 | 56.95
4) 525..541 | 52.88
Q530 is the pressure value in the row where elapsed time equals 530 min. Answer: 51.27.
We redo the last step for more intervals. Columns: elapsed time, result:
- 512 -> 56.95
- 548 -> 44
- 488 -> 52.56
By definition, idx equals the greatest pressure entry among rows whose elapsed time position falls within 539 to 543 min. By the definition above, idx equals 48.41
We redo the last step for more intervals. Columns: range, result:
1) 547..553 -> 44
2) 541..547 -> 47.2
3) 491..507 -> 55.86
